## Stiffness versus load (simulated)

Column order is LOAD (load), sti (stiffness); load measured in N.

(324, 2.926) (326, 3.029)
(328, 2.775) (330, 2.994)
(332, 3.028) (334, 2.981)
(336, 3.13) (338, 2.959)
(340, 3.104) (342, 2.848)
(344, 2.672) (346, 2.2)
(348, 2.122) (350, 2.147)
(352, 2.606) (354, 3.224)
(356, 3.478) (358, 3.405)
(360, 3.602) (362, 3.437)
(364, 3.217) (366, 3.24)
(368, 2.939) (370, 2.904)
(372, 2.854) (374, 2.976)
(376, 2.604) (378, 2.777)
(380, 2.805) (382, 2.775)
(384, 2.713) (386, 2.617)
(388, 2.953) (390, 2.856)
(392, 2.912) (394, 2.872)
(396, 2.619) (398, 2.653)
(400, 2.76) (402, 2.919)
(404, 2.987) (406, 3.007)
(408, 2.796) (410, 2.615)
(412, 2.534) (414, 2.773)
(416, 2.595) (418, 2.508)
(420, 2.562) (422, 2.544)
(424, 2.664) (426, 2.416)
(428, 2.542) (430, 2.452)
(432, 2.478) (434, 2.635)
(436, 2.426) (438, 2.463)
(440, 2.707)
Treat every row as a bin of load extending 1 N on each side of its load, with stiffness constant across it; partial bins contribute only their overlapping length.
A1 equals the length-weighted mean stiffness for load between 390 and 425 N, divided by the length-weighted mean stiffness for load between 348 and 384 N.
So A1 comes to 0.9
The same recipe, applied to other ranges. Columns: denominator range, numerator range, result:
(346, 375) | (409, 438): 0.85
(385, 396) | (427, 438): 0.89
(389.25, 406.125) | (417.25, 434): 0.89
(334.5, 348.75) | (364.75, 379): 1.06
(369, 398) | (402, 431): 0.95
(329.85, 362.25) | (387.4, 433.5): 0.92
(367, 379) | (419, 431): 0.89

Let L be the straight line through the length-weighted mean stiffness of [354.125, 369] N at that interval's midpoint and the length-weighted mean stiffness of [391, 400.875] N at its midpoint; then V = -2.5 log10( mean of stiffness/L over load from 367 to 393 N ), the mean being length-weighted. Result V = 0.07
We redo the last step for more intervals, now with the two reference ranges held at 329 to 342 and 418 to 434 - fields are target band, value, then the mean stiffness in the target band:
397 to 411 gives -0.07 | 2.82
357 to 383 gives -0.08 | 3.04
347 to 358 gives 0.06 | 2.78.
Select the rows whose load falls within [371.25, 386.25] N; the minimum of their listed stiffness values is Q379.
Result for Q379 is 2.604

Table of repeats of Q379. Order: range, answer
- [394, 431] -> 2.416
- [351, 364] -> 2.606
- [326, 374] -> 2.122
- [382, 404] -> 2.617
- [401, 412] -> 2.534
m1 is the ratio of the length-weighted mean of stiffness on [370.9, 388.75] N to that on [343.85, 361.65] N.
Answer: 0.97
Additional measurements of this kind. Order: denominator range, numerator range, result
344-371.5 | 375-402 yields 0.94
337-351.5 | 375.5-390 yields 1.07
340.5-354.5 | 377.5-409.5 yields 1.11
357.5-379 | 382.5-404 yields 0.91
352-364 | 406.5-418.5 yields 0.80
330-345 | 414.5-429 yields 0.86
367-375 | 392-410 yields 0.97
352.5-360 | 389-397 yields 0.84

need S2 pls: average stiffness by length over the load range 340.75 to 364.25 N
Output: 2.91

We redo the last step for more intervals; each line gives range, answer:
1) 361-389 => 2.92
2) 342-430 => 2.8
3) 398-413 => 2.79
